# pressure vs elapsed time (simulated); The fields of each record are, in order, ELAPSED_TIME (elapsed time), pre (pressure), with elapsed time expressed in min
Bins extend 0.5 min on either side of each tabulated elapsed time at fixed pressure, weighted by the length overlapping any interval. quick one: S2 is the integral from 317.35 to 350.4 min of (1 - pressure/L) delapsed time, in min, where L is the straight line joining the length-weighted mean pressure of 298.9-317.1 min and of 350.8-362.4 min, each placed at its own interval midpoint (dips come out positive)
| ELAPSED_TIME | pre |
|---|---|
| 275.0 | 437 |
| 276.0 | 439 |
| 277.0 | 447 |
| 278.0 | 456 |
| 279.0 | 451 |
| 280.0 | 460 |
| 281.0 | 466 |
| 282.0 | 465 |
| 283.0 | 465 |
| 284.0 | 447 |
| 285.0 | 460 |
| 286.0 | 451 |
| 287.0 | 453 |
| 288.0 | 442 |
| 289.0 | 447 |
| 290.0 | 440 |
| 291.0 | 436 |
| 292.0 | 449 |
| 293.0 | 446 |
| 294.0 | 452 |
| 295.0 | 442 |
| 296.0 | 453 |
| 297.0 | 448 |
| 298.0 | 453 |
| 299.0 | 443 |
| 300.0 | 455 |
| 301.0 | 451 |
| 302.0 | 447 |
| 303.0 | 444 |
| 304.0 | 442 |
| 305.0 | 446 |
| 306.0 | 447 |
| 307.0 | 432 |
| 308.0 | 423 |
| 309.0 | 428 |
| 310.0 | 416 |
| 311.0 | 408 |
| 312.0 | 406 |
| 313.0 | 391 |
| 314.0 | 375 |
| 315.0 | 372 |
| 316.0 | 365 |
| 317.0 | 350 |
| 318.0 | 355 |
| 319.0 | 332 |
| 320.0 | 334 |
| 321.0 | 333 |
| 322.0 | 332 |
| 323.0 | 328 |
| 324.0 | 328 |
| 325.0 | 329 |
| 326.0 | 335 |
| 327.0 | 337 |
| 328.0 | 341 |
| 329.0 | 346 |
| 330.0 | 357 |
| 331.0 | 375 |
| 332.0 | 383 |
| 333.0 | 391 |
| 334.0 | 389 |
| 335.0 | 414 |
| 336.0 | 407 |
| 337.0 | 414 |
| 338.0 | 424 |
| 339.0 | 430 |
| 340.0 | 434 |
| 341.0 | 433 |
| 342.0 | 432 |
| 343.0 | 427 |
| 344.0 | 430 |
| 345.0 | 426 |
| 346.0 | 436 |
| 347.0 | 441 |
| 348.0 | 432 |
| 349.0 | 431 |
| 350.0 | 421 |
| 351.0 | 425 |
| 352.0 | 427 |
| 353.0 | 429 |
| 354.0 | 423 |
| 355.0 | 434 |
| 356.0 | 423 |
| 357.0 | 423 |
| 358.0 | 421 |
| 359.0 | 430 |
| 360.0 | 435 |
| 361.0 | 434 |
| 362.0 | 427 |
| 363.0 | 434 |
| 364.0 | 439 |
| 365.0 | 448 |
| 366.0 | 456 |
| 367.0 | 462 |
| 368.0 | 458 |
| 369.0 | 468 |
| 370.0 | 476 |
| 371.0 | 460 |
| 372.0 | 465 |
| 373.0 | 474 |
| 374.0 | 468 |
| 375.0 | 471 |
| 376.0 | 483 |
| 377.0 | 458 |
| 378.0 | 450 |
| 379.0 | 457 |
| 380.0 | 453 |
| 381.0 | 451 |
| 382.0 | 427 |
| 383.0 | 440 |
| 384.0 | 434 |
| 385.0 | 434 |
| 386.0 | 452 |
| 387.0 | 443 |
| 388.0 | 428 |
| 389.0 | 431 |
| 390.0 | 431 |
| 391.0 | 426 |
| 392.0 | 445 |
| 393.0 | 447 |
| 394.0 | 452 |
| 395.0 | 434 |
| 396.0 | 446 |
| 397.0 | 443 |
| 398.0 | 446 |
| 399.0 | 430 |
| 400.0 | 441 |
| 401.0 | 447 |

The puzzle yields 2.9 min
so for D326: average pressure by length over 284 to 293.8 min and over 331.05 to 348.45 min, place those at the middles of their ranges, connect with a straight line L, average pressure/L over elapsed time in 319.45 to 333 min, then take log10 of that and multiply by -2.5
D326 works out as 0.23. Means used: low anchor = 447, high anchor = 419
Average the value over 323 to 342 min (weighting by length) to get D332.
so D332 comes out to 381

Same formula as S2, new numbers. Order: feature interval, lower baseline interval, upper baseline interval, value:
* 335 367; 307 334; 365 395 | -1.6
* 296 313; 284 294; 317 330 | -1.6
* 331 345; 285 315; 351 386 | 0.8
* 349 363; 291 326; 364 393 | 0.3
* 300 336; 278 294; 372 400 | 5.3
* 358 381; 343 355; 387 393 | -1.2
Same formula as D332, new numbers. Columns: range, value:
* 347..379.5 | 445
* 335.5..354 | 428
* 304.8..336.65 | 375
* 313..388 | 415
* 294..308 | 446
